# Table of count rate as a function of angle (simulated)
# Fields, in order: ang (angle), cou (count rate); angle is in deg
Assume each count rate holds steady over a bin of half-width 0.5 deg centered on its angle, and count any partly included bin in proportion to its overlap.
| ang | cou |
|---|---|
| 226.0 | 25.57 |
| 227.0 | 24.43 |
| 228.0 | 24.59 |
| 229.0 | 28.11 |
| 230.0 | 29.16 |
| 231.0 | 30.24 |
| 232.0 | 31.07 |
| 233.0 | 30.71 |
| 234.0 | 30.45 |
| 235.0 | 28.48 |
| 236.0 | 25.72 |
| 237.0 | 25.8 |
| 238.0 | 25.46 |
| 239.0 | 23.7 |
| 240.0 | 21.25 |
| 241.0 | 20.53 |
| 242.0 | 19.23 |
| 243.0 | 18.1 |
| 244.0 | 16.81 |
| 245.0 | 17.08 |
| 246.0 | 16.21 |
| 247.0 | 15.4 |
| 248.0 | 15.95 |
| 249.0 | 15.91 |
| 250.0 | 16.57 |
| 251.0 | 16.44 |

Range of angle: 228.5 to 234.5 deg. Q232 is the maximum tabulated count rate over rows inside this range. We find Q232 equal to 31.07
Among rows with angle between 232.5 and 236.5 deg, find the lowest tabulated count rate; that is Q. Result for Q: 25.72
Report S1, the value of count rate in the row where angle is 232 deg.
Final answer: 31.07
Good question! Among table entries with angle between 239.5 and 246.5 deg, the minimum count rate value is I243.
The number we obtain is 16.21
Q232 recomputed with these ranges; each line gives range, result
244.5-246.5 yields 17.08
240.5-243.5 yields 20.53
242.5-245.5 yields 18.1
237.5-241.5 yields 25.46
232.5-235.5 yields 30.71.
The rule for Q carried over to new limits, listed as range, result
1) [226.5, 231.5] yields 24.43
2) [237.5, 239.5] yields 23.7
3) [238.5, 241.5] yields 20.53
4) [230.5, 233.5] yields 30.24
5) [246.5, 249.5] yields 15.4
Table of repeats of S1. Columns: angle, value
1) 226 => 25.57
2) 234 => 30.45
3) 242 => 19.23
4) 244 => 16.81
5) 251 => 16.44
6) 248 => 15.95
